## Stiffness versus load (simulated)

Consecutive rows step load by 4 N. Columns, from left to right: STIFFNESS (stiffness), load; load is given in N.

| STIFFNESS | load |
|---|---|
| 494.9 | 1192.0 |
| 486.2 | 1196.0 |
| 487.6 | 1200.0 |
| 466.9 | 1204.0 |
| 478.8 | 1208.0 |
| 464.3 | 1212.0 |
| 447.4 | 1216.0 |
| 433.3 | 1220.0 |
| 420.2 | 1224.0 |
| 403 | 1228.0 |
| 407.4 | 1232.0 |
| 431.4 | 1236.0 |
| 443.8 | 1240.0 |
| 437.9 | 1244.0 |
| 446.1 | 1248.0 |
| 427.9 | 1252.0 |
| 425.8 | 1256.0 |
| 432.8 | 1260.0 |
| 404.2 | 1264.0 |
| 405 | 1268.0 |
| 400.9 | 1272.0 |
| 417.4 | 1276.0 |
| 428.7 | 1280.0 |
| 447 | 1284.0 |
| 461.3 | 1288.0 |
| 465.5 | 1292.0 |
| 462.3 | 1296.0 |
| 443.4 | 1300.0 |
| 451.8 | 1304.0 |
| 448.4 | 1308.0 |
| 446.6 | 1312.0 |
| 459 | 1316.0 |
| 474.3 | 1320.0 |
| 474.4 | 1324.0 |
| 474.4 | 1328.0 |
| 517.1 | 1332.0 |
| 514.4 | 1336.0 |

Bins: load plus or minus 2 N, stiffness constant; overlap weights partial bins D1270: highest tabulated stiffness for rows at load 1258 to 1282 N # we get 432.8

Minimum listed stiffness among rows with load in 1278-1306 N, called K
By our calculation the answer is 428.7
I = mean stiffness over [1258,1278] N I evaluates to 412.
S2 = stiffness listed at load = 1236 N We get 431.4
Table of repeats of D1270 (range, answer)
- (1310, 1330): 474.4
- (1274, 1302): 465.5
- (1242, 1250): 446.1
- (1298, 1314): 451.8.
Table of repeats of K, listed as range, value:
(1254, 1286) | 400.9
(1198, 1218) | 447.4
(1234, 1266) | 404.2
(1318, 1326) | 474.3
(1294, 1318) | 443.4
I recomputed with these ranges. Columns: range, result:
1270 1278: 409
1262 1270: 405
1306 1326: 461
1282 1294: 458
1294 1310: 451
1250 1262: 429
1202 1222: 458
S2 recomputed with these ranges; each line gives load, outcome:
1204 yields 466.9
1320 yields 474.3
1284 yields 447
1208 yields 478.8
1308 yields 448.4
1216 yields 447.4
